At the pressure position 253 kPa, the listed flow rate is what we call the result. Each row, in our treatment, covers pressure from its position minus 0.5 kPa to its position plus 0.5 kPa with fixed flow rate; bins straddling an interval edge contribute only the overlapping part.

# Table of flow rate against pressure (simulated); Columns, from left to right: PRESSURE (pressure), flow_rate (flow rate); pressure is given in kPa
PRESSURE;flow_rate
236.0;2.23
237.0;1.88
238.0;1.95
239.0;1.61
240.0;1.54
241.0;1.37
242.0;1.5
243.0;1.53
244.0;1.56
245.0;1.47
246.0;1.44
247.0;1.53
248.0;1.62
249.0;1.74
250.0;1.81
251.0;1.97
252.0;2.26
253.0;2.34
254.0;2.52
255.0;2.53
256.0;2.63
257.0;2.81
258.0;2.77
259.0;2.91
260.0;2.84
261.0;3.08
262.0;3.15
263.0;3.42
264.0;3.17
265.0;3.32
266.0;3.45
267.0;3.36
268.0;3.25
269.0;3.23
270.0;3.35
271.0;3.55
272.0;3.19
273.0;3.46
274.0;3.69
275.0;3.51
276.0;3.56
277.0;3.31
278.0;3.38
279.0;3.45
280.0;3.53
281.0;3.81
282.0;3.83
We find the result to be 2.34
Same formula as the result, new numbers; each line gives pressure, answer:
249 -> 1.74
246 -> 1.44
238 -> 1.95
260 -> 2.84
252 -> 2.26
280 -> 3.53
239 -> 1.61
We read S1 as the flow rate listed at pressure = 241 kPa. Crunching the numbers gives 1.37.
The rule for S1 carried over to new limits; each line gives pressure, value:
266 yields 3.45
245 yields 1.47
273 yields 3.46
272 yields 3.19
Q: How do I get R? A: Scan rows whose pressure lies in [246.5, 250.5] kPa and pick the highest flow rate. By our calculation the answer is 1.81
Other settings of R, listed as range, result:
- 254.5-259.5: 2.91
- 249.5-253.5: 2.34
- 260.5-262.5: 3.15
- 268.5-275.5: 3.69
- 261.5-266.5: 3.45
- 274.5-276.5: 3.56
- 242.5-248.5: 1.62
